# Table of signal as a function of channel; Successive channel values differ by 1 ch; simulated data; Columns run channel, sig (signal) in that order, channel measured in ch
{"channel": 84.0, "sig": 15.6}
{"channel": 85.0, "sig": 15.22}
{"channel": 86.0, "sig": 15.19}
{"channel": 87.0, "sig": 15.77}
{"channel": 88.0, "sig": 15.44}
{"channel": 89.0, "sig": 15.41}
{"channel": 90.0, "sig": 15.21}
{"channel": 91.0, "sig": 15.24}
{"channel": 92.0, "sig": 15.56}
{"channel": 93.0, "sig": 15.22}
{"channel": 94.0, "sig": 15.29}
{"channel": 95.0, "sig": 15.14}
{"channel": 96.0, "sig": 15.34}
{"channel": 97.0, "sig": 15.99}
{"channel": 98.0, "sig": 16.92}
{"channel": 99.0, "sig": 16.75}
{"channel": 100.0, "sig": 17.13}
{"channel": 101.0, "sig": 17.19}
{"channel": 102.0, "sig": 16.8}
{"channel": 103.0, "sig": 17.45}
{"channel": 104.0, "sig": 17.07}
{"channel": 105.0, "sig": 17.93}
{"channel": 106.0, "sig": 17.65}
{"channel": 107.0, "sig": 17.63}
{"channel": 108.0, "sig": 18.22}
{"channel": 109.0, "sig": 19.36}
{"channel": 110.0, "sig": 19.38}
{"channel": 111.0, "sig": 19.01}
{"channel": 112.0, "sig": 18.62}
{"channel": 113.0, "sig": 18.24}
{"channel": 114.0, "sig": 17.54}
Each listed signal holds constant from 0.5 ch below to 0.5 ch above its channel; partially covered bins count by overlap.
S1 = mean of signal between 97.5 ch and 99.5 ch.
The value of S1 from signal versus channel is 16.8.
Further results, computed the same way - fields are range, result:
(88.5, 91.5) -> 15.3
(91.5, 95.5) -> 15.3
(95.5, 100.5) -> 16.4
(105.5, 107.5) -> 17.6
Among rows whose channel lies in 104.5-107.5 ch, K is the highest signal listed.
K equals 17.93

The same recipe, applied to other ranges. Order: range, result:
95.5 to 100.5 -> 17.13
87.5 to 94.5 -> 15.56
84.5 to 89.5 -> 15.77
